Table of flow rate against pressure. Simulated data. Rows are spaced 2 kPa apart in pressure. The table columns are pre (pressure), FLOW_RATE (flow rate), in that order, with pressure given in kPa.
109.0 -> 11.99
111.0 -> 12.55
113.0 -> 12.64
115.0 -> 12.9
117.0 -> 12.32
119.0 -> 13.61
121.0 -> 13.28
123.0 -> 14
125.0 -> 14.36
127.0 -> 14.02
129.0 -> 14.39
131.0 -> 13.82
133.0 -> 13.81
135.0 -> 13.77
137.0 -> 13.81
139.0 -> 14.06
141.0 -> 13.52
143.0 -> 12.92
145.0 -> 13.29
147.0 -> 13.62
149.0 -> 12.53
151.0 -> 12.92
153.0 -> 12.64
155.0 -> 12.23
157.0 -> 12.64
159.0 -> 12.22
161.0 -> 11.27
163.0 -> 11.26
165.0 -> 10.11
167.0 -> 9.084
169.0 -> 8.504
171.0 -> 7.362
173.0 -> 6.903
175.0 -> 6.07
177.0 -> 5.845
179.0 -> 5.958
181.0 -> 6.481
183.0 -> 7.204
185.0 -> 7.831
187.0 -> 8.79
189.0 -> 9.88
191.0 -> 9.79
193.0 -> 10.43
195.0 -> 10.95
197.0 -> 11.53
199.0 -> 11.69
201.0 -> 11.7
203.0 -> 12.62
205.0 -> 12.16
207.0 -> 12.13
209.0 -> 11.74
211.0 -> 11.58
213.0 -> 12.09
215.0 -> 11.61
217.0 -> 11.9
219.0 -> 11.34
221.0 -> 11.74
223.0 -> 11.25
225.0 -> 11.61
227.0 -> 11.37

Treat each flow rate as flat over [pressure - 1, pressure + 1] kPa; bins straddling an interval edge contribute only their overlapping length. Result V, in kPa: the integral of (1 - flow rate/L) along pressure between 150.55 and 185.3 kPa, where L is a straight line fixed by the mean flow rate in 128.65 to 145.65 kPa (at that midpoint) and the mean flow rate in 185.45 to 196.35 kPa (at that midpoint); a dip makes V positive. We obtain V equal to 7.3 kPa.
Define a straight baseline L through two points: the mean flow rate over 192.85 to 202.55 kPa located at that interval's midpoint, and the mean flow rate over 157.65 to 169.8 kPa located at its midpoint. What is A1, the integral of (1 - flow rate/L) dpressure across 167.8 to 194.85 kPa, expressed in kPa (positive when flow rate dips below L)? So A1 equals 7.7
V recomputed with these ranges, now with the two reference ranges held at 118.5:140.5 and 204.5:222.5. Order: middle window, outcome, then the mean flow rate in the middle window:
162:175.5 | 4.6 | 8.56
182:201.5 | 3.8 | 9.94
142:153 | 0.4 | 13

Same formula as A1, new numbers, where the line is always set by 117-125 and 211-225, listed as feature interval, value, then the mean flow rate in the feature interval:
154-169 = 2.0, 11.1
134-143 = -0.3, 13.7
